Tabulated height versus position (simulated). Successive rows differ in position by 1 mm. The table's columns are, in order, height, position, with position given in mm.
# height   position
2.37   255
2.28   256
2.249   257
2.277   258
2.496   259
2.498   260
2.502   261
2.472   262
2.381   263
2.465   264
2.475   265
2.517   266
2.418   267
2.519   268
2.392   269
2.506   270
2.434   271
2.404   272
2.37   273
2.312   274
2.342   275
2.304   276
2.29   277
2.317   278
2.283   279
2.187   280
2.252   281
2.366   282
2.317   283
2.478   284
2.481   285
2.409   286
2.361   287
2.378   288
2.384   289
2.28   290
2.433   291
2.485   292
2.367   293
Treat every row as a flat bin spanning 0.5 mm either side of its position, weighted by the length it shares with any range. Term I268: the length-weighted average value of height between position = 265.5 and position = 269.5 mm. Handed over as 2.46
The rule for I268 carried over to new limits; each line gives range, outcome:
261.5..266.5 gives 2.46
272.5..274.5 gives 2.34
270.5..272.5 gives 2.42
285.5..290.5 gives 2.36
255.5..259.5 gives 2.33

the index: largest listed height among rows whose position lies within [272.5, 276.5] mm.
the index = 2.37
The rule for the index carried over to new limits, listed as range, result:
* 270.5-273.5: 2.434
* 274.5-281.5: 2.342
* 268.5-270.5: 2.506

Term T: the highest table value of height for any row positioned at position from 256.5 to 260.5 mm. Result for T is 2.498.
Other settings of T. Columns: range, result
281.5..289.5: 2.481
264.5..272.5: 2.519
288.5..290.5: 2.384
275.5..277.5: 2.304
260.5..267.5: 2.517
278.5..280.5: 2.283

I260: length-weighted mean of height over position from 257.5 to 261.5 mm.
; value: 2.44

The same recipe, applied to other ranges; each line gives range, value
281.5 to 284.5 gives 2.39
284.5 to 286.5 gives 2.44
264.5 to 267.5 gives 2.47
